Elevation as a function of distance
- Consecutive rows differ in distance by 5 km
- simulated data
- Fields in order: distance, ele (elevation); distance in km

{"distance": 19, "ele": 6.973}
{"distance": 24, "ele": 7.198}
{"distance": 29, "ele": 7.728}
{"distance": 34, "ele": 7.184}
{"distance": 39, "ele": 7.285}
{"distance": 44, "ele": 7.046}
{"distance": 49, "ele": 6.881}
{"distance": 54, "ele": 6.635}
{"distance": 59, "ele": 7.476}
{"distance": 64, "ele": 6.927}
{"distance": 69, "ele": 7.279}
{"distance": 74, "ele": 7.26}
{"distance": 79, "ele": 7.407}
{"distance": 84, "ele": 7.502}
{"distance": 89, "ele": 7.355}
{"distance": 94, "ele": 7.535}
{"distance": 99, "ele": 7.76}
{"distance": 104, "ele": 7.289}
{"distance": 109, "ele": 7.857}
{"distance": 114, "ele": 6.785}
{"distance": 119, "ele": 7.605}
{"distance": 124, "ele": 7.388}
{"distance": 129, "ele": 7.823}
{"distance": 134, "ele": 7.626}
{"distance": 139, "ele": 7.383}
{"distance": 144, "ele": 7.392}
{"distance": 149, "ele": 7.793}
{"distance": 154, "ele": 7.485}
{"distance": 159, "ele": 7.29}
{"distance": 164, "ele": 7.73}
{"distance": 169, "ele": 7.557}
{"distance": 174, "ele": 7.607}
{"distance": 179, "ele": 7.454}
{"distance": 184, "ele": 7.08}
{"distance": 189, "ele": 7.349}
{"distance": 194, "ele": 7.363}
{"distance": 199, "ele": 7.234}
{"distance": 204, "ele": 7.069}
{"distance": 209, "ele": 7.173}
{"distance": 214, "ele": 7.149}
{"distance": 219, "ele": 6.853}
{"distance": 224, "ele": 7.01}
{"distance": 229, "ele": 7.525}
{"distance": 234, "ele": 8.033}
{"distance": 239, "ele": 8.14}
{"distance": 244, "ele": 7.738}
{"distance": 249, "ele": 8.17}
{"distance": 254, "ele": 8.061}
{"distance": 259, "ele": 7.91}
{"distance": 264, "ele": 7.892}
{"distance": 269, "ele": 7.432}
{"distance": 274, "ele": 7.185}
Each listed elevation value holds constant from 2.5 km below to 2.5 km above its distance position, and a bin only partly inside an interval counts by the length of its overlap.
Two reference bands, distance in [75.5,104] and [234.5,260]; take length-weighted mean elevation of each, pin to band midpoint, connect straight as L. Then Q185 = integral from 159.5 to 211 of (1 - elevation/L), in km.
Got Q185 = 2.91 km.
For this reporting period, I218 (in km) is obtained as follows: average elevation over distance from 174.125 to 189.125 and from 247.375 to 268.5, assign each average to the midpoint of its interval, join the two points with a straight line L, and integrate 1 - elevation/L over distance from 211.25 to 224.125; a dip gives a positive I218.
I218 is 1.0 km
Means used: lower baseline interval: 7.34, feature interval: 7.01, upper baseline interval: 7.95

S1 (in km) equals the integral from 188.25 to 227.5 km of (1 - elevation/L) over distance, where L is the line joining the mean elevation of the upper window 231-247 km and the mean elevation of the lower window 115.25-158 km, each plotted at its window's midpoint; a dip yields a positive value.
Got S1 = 3.40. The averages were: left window 7.53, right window 7.96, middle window 7.15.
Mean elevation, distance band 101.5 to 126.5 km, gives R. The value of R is 7.38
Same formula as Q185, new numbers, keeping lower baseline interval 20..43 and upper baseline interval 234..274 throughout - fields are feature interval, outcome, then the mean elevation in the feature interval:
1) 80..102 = -0.2 km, 7.52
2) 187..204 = 1.0 km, 7.28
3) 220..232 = 0.8 km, 7.25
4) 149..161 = 0.2 km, 7.48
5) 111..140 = 0.4 km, 7.44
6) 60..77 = 0.5 km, 7.19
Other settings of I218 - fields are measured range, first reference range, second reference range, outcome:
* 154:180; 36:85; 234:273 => 0.1 km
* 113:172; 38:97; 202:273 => -1.0 km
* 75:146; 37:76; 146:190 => -1.9 km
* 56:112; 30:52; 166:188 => -1.4 km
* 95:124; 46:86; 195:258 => -0.8 km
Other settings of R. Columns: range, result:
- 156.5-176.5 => 7.55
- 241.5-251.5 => 7.95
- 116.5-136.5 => 7.61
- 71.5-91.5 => 7.38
